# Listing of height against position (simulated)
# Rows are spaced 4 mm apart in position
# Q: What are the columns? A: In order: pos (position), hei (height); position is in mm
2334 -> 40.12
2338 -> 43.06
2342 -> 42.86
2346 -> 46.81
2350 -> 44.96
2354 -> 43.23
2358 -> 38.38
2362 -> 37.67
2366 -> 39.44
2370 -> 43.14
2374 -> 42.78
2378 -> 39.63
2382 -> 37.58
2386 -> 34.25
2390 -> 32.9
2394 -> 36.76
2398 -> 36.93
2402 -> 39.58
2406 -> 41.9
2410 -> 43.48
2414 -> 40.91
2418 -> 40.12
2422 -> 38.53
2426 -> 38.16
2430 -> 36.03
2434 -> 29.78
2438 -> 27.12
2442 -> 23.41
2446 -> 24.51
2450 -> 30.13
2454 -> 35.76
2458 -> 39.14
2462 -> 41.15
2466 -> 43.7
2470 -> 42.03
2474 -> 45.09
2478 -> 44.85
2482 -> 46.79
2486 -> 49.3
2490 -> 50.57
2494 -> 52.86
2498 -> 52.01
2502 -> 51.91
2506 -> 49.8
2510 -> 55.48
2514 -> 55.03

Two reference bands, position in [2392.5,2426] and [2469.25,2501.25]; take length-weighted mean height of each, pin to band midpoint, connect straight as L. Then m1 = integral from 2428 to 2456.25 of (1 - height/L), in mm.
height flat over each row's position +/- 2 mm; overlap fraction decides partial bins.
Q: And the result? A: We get 9.0 mm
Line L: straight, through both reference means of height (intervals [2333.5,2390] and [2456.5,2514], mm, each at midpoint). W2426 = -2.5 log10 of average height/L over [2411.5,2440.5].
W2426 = 0.23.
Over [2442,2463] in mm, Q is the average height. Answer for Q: 32.8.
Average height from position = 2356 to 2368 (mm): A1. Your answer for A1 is 38.5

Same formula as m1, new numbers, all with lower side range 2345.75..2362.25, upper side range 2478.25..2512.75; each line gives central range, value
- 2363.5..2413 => 5.84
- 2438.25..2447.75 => 4.61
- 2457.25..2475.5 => 2.50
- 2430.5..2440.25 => 3.65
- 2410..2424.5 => 1.81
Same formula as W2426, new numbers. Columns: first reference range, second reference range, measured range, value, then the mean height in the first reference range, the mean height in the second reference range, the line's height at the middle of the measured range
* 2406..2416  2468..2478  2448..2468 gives 0.15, 42.1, 43.8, 43.4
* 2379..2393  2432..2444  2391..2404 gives -0.12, 35.4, 26.8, 33.5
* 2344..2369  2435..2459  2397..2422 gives -0.17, 41.8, 29.6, 34.7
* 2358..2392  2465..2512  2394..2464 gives 0.21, 38.4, 48.8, 43.4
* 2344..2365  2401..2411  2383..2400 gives 0.18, 42.1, 41.7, 41.8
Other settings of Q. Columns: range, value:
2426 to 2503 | 40.1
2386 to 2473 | 36.3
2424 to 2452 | 29.9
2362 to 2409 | 38.7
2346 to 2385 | 40.9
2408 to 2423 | 40.9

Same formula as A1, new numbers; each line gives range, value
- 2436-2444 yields 25.3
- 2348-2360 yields 42.2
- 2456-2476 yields 42.2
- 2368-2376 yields 43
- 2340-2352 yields 44.9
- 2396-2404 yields 38.3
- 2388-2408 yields 37.6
